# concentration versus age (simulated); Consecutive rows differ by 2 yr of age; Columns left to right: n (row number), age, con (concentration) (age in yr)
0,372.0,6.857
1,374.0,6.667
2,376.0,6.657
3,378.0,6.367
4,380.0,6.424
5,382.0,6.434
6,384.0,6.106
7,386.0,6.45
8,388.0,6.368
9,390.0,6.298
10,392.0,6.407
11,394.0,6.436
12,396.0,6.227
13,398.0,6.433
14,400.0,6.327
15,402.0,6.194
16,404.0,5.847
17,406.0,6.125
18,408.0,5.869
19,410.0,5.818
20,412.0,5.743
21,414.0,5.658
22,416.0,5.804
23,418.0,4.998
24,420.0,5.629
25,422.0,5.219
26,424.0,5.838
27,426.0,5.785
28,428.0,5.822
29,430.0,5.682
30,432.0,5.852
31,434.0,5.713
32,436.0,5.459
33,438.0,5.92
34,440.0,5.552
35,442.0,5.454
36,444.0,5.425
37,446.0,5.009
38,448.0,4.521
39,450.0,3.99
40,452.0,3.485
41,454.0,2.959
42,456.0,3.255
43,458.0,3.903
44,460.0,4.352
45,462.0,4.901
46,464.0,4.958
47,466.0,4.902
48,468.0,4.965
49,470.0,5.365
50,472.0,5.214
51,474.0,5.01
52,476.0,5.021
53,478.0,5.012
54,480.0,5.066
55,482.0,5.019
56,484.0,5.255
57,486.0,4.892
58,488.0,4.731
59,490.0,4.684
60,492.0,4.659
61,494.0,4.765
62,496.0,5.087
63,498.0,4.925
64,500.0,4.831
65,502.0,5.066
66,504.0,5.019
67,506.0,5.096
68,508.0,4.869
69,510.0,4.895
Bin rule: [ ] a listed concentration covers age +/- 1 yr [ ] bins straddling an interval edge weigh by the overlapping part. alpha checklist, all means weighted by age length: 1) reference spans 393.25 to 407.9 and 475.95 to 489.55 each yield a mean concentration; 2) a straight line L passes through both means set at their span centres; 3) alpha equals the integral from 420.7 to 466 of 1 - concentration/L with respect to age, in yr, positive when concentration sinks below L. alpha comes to 5.1 yr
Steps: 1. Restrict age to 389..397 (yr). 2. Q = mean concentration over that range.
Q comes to 6.34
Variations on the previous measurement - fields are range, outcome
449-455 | 3.48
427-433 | 5.79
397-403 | 6.32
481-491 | 4.92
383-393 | 6.33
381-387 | 6.33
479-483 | 5.04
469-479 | 5.12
